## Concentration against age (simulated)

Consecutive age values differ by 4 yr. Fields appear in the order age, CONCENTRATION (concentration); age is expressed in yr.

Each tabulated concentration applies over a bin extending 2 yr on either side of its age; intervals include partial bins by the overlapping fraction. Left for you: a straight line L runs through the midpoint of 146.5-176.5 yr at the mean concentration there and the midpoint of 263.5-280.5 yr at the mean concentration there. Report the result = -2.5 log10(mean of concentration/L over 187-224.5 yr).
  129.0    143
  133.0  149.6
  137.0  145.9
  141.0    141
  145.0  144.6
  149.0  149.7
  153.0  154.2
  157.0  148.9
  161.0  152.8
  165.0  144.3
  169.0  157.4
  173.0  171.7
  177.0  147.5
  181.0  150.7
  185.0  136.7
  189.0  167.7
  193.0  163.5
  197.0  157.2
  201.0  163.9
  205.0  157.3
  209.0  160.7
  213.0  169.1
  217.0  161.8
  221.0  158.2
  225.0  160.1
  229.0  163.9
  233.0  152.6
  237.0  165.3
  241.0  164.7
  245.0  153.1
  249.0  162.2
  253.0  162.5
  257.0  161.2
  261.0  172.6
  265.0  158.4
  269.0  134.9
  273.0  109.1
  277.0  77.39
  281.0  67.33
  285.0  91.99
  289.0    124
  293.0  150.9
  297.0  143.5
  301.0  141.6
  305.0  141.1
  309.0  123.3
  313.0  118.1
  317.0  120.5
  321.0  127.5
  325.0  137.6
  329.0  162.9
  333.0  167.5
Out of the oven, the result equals -0.18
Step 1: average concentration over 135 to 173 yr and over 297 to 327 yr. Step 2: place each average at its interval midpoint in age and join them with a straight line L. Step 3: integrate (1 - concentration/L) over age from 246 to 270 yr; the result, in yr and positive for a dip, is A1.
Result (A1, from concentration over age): -3.8 yr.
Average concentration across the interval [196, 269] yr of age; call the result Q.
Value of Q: 161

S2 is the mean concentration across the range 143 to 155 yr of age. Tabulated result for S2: 149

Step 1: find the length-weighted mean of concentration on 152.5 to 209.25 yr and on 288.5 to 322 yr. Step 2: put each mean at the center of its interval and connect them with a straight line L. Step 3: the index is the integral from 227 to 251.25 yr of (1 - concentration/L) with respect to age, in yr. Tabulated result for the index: -2.6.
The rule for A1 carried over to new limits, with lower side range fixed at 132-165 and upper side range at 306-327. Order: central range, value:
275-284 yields 3.9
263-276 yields 0.3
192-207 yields -2.0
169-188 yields -1.2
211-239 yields -4.8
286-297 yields -0.4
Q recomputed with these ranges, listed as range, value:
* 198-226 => 161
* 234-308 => 138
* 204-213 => 161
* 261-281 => 120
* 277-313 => 120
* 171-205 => 157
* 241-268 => 161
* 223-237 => 160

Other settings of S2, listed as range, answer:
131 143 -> 146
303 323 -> 126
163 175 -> 158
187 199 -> 163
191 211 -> 161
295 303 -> 143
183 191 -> 152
